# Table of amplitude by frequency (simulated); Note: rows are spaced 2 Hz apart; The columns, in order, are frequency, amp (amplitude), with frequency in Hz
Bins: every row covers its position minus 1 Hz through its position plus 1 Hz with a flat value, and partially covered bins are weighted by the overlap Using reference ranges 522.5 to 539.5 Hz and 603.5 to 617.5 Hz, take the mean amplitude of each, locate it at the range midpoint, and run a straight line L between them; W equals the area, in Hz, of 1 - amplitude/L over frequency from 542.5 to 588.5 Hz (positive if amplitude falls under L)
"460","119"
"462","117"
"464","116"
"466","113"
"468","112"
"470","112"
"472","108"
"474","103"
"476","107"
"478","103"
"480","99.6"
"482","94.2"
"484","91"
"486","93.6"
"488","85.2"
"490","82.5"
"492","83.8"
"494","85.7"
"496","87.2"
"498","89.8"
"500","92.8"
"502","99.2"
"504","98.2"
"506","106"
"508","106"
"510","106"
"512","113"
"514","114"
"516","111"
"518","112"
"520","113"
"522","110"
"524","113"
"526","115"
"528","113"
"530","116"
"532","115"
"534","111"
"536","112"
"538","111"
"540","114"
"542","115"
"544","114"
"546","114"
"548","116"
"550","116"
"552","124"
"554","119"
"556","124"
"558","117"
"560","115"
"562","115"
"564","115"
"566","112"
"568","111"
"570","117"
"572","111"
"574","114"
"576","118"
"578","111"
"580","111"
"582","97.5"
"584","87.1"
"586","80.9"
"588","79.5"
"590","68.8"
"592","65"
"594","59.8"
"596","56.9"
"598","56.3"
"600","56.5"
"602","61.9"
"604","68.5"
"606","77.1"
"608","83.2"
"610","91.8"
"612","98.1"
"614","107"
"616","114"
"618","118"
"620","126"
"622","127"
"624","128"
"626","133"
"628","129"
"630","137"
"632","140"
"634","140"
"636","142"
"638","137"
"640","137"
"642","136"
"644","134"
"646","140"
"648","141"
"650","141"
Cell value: -2.70 Hz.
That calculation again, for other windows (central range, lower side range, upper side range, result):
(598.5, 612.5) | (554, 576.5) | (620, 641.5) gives 5.7 Hz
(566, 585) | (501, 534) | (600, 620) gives -2.0 Hz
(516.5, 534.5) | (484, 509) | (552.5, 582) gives -2.1 Hz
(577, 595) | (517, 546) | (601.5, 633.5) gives 4.3 Hz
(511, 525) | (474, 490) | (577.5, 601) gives -3.6 Hz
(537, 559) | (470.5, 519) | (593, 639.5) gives -3.4 Hz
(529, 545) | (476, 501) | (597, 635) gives -2.8 Hz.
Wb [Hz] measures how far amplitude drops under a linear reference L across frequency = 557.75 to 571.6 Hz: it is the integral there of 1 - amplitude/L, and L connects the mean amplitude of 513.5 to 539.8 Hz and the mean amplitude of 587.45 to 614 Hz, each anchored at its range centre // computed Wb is -3.4 Hz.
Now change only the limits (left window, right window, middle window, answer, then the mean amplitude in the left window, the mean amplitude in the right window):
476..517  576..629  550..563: -3.3 Hz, 97.3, 92.5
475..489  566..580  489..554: -2.2 Hz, 96.2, 113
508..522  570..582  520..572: -1.5 Hz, 111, 112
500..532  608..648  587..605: 8.6 Hz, 109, 126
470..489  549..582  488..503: 2.0 Hz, 99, 115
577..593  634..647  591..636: 6.2 Hz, 87.6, 138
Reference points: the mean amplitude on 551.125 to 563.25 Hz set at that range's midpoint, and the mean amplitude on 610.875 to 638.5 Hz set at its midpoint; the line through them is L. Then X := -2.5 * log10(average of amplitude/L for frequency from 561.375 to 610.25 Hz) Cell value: 0.34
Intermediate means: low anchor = 119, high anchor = 127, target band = 88.8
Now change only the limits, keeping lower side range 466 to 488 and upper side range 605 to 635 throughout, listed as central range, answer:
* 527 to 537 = -0.057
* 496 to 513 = 0.046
